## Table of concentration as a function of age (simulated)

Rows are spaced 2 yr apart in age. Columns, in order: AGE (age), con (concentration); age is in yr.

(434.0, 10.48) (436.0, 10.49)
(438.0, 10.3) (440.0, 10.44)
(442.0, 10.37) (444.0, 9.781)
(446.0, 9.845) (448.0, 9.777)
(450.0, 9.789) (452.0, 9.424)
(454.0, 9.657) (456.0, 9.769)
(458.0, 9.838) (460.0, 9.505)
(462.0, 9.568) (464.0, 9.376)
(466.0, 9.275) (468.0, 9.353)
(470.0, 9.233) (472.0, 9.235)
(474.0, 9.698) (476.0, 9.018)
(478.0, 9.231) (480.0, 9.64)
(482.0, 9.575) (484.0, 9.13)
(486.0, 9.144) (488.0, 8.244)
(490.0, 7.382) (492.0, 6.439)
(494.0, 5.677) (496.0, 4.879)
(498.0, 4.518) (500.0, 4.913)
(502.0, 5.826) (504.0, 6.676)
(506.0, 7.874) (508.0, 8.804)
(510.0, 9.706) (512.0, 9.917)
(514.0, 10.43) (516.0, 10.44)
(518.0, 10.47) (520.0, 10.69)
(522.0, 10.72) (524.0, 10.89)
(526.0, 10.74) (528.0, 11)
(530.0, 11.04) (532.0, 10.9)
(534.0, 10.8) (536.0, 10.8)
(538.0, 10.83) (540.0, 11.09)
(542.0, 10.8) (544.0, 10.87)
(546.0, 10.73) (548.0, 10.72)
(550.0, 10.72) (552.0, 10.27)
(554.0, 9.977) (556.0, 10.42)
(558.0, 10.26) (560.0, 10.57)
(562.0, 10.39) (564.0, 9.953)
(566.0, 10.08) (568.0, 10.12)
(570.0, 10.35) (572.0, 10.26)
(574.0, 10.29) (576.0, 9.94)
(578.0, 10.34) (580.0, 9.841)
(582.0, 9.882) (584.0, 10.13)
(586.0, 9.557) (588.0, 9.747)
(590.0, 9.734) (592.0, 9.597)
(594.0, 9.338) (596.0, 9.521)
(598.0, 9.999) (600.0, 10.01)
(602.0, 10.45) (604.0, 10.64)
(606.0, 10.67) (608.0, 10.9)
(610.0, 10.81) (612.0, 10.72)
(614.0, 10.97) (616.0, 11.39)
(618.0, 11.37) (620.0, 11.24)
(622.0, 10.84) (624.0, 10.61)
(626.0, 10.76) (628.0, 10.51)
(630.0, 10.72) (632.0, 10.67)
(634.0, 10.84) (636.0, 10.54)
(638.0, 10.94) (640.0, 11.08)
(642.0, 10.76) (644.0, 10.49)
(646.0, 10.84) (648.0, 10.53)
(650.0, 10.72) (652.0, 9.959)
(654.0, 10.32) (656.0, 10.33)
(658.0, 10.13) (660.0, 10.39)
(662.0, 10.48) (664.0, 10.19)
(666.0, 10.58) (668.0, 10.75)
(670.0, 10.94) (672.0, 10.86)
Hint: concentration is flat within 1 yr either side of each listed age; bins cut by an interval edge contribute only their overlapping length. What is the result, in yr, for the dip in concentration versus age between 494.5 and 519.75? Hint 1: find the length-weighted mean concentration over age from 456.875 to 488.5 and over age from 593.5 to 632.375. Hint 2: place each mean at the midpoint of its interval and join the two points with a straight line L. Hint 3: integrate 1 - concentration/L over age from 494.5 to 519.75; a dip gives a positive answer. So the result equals 4.59 yr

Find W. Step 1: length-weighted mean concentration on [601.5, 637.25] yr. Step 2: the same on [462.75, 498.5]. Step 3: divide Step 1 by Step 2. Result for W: 1.3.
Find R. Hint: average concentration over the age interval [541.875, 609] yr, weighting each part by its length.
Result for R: 10.2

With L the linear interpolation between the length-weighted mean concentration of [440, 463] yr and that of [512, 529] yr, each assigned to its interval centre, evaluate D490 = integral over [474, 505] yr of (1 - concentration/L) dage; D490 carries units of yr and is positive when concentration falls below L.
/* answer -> 8.5 yr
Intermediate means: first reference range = 9.79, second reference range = 10.6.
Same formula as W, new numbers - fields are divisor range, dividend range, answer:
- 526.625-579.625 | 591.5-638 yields 1.01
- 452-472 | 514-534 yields 1.13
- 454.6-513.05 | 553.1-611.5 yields 1.22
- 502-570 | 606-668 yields 1.04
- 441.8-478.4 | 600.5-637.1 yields 1.13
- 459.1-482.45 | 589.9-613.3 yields 1.09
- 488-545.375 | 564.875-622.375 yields 1.13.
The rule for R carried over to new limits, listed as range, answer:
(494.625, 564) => 9.68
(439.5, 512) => 8.63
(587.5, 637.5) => 10.5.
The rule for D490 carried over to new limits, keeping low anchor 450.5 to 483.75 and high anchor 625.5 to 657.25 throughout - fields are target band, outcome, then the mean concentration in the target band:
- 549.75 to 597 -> 0.56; 10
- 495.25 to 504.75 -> 4.26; 5.34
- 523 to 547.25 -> -2.35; 10.9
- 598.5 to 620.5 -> -0.84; 10.8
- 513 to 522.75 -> -0.74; 10.5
